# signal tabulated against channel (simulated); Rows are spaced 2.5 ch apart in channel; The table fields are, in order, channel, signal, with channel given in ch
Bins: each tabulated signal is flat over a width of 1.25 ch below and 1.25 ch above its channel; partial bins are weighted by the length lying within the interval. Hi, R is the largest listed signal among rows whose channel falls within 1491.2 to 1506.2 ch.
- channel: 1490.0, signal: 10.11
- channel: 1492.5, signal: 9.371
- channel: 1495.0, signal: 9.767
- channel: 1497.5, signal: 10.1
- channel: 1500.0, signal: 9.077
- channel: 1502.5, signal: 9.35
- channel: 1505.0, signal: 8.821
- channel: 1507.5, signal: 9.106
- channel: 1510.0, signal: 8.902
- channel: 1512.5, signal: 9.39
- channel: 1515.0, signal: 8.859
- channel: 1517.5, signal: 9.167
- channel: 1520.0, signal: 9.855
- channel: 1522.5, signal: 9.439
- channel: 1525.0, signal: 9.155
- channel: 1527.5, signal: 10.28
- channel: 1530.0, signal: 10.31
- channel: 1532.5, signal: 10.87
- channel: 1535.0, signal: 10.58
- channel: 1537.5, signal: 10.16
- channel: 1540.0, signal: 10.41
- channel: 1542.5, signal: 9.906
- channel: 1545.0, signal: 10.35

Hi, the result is 10.1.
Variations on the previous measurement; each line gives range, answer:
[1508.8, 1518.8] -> 9.39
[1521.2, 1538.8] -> 10.87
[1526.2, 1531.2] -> 10.31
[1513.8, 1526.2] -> 9.855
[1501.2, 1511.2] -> 9.35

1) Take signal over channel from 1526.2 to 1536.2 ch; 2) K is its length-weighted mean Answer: 10.5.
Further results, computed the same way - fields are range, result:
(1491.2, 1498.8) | 9.74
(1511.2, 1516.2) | 9.12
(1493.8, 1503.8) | 9.57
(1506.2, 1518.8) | 9.09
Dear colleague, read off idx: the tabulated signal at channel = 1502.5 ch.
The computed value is 9.35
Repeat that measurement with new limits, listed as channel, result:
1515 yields 8.859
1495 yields 9.767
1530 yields 10.31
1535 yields 10.58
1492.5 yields 9.371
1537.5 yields 10.16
